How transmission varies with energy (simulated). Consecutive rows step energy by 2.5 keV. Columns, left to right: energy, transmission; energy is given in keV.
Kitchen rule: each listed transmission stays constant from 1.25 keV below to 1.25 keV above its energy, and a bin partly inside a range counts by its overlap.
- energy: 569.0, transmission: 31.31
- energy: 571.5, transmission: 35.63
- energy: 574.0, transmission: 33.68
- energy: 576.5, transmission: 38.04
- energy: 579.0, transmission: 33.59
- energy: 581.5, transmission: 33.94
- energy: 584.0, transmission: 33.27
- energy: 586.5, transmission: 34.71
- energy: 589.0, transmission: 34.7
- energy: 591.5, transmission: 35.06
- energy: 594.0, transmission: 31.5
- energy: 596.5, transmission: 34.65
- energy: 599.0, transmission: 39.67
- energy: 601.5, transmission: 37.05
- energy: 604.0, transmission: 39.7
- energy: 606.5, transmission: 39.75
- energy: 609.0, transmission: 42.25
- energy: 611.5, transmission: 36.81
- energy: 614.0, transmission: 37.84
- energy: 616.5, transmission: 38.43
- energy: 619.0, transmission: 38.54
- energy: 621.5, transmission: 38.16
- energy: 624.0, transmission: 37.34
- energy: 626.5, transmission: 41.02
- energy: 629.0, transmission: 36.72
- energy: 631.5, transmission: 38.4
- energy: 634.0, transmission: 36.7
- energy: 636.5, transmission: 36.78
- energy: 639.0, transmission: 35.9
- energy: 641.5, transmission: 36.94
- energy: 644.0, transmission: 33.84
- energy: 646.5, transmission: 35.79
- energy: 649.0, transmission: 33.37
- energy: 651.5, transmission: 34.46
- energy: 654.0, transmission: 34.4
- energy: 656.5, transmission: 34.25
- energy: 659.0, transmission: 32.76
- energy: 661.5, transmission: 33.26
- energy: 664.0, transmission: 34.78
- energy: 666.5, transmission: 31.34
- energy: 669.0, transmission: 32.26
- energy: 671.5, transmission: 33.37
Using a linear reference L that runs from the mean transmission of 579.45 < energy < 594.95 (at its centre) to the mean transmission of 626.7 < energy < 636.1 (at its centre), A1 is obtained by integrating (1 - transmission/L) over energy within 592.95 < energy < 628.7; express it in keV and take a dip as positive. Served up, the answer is -2.1 keV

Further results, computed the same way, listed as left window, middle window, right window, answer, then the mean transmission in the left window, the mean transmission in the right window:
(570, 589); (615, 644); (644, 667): -2.88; 34.7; 33.9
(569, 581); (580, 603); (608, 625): 0.79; 34.7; 38.4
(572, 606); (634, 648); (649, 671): -0.79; 35.5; 33.4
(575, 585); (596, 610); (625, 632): -0.91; 34.7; 38.7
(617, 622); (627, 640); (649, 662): -0.19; 38.4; 33.8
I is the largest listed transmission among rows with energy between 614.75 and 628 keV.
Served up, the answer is 41.02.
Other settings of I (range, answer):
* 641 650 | 36.94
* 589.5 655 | 42.25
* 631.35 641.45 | 38.4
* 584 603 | 39.67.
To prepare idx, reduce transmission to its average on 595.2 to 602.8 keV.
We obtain 37.1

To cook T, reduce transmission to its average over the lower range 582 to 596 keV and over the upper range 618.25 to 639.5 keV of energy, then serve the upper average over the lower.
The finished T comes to 1.11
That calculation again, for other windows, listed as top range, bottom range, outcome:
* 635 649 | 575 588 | 1.03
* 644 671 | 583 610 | 0.92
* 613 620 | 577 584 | 1.12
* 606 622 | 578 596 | 1.15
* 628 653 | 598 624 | 0.93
